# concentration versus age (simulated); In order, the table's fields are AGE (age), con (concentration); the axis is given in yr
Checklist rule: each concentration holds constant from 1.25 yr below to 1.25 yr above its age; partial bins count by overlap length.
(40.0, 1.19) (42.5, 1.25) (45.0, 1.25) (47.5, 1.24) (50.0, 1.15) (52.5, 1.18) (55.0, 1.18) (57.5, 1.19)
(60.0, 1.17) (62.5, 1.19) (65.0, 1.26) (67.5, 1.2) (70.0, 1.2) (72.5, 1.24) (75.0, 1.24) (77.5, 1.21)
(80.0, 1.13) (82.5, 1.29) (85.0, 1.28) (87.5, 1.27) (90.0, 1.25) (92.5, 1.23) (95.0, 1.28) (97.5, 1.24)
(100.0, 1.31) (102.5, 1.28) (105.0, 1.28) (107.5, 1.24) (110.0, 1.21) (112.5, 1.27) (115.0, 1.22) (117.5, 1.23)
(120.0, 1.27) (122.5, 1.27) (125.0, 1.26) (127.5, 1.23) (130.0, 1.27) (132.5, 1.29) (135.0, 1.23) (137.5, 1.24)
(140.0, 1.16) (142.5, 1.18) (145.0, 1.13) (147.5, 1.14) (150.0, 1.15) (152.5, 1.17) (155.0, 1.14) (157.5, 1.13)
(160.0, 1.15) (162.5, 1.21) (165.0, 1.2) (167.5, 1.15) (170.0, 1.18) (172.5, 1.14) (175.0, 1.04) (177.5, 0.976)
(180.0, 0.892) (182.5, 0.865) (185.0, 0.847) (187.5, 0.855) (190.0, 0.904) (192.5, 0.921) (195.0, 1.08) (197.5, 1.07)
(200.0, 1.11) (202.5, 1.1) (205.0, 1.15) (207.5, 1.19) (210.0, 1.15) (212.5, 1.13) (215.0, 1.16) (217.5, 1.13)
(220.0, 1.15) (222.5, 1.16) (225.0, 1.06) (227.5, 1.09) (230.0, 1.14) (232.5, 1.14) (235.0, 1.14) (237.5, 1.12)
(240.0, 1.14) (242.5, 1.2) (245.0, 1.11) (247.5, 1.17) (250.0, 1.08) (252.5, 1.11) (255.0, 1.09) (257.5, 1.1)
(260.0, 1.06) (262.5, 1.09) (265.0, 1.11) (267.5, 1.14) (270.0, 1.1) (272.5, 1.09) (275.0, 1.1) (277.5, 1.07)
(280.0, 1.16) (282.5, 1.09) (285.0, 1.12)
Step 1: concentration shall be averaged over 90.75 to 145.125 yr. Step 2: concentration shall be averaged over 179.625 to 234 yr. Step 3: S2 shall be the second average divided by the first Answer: 0.85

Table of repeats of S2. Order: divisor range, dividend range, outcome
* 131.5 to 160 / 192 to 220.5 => 0.95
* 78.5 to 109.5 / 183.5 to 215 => 0.83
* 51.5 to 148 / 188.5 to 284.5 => 0.90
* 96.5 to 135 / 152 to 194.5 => 0.83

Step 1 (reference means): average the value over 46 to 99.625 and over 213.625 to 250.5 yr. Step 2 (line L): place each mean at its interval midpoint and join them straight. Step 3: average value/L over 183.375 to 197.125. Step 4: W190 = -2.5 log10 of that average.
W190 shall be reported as 0.24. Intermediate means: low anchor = 1.22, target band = 0.929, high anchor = 1.13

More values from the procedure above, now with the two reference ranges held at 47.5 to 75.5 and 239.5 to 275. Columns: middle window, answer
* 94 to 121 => -0.07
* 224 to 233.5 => 0.02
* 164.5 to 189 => 0.14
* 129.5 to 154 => -0.03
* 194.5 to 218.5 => 0.01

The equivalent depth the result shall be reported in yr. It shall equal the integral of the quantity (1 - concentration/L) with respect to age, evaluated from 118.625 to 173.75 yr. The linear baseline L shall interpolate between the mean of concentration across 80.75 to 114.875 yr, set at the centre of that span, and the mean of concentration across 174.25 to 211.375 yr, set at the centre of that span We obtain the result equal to -3.0 yr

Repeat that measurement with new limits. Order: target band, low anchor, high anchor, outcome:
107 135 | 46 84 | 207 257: -1.7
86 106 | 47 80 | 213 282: -1.4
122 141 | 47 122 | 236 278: -0.7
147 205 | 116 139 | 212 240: 6.3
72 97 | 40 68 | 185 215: -1.5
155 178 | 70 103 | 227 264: 0.9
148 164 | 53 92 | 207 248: 0.2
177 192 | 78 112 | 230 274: 3.7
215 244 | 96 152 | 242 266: -0.1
